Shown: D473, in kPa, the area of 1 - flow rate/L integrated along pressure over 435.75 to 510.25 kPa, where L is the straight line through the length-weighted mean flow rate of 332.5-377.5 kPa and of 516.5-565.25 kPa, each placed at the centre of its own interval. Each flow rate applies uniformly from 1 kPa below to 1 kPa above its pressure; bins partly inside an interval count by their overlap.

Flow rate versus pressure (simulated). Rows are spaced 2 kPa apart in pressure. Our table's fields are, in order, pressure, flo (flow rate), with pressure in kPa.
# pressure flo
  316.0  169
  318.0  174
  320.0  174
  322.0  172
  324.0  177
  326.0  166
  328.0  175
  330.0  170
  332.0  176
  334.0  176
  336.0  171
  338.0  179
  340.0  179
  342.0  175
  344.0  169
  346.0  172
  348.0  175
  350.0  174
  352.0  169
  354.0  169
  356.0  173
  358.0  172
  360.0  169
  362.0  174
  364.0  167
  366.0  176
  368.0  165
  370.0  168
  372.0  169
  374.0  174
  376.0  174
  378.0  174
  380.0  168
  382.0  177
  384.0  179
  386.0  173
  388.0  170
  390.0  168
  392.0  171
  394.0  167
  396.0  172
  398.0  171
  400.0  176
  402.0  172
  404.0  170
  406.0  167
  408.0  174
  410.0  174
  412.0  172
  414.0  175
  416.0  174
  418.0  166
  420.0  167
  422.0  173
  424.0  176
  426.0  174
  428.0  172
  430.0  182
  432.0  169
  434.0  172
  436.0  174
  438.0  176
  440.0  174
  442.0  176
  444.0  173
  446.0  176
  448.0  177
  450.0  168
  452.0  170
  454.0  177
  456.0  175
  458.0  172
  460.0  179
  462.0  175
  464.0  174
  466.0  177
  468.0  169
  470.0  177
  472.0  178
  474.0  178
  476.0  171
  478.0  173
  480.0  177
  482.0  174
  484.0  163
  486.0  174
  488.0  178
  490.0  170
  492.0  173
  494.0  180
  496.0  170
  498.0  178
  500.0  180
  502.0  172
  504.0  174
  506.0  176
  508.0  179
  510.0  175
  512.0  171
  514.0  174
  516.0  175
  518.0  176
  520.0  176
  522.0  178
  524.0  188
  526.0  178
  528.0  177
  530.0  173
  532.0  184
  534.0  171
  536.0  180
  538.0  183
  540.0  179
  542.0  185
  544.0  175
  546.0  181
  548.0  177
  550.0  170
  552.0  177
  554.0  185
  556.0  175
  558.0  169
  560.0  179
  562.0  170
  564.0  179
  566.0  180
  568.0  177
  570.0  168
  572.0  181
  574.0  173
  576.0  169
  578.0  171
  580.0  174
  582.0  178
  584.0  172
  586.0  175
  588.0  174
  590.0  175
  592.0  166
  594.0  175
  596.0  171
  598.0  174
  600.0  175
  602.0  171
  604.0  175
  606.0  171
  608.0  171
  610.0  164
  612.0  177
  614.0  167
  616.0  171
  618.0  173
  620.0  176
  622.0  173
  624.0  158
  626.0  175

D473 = 0.5 kPa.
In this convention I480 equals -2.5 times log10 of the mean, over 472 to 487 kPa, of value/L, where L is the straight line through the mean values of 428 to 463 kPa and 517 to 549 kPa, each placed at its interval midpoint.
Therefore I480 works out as 0.02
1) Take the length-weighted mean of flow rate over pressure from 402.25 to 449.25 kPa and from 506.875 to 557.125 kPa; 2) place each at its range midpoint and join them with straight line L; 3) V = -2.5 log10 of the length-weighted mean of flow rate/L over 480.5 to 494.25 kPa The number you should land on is 0.02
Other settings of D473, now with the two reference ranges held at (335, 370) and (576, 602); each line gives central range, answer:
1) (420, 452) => -0.2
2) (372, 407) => 0.1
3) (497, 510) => -0.3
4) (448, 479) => -0.3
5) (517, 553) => -1.1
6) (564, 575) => -0.2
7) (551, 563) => -0.2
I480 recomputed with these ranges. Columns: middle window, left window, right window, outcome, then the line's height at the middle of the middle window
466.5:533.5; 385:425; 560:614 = -0.02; 172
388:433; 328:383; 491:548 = 0.01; 174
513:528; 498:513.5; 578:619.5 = -0.02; 175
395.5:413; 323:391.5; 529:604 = 0.01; 173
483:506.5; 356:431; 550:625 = -0.01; 173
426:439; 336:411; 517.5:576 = 0.00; 174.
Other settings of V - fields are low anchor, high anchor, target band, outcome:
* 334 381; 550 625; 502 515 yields -0.011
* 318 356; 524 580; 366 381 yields 0.020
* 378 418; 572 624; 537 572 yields -0.030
